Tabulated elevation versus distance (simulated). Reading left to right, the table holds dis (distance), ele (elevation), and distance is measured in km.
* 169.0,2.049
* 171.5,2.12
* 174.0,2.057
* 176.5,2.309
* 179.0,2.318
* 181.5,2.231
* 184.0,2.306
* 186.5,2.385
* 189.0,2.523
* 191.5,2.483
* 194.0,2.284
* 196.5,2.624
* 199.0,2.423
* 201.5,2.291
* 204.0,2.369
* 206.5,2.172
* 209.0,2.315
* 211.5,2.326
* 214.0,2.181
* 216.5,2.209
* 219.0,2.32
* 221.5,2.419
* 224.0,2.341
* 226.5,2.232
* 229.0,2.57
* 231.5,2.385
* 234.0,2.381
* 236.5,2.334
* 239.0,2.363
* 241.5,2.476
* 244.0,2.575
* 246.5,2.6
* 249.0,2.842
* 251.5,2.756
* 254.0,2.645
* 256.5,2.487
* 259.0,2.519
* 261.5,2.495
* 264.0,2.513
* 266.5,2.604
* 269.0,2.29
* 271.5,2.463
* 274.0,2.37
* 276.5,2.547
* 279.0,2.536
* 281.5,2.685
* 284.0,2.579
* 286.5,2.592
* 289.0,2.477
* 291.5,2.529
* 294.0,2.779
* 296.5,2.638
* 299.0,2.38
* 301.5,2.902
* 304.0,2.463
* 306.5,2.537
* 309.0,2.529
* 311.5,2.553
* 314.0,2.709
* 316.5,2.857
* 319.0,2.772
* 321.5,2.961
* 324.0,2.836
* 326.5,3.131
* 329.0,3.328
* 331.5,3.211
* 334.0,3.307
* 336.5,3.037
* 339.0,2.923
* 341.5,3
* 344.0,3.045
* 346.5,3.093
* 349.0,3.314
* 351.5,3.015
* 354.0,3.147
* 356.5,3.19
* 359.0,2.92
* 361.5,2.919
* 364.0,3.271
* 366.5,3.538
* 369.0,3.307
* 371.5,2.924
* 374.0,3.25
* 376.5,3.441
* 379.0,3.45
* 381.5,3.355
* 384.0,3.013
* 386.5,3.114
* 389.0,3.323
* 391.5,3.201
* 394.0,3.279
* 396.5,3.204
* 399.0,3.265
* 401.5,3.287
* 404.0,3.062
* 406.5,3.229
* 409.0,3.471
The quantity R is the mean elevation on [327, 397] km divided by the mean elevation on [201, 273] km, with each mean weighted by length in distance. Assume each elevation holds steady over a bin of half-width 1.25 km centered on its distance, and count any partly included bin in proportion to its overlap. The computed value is 1.3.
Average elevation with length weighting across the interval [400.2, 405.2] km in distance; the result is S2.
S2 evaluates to 3.18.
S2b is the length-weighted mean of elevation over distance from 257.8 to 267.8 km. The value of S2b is 2.53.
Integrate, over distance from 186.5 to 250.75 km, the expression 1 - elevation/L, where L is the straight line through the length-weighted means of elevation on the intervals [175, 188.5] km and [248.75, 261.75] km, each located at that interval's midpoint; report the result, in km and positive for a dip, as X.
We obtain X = 1.6 km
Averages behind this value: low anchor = 2.32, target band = 2.4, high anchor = 2.62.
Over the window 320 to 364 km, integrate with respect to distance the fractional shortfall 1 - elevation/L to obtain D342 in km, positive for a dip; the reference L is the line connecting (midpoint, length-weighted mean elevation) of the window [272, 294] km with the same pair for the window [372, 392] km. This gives -1.7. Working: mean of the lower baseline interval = 2.55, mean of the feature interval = 3.08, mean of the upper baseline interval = 3.26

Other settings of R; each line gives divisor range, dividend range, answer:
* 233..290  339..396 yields 1.26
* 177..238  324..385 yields 1.35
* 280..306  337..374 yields 1.20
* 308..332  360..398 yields 1.12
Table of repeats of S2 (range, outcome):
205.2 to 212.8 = 2.27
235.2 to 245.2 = 2.44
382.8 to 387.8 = 3.07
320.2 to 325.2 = 2.9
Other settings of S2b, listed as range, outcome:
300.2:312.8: 2.6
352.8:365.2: 3.09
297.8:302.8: 2.64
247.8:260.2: 2.65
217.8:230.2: 2.38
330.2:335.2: 3.26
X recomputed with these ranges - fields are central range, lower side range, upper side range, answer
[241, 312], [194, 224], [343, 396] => 3.3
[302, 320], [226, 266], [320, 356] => 1.8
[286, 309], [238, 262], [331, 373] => 2.0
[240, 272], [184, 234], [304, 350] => 0.4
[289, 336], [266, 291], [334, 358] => 0.2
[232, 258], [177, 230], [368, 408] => 0.1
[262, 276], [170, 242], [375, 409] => 1.0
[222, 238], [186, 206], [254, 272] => 0.5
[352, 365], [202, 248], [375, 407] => 0.0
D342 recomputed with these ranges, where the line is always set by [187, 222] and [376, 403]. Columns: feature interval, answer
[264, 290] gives 1.9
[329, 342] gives -0.6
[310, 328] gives 0.5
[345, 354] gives -0.2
